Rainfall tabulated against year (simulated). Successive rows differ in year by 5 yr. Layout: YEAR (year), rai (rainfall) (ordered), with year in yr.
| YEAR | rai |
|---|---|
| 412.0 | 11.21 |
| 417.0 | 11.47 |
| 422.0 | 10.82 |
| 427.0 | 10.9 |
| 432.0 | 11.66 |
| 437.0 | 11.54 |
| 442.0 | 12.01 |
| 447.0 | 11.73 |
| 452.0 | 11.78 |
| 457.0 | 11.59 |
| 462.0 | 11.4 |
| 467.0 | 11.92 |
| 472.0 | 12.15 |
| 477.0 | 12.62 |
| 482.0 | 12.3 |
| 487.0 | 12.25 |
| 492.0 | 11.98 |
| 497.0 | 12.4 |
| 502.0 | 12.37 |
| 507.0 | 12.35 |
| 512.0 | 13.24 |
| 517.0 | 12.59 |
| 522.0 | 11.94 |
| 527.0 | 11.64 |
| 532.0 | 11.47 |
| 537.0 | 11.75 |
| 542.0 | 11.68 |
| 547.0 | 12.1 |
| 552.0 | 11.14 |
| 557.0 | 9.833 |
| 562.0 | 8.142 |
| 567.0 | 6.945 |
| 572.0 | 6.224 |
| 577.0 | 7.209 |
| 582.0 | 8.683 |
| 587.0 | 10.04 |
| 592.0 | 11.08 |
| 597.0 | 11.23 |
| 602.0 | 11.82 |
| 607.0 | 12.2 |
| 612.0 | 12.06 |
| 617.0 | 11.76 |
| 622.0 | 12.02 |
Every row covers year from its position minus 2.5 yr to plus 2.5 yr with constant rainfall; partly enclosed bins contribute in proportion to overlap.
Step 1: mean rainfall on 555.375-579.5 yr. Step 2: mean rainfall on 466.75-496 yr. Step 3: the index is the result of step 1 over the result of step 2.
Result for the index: 0.62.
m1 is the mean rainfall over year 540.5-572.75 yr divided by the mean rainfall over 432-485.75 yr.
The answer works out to 0.80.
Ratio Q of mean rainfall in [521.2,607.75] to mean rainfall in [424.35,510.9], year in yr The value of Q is 0.85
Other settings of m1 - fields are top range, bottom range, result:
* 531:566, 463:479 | 0.88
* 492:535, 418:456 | 1.06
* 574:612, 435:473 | 0.88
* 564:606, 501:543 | 0.76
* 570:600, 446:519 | 0.75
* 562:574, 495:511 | 0.56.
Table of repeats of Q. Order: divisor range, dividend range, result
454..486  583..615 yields 0.94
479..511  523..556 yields 0.94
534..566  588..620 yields 1.10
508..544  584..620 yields 0.95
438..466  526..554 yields 0.99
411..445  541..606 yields 0.85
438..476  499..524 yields 1.06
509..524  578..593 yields 0.76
